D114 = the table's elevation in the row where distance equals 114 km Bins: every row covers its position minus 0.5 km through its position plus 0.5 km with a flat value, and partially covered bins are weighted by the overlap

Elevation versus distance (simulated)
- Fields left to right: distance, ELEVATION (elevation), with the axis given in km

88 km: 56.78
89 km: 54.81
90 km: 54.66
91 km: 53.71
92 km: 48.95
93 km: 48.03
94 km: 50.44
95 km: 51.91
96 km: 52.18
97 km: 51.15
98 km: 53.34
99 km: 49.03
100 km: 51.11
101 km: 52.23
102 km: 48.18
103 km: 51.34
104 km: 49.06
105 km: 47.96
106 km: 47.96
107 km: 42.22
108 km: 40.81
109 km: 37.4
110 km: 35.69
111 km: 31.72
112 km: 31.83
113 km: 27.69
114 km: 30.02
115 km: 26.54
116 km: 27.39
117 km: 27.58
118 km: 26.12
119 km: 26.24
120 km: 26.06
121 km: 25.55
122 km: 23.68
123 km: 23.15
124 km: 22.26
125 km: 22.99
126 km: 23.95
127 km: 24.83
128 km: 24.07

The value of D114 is 30.02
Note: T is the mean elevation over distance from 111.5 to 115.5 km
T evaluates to 29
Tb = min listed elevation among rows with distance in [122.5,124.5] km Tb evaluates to 22.26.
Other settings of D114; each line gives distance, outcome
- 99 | 49.03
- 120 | 26.06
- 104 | 49.06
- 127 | 24.83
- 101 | 52.23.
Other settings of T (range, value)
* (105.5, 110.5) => 40.8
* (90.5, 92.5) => 51.3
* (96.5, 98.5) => 52.2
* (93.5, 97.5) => 51.4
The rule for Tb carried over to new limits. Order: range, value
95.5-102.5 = 48.18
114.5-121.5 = 25.55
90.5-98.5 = 48.03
